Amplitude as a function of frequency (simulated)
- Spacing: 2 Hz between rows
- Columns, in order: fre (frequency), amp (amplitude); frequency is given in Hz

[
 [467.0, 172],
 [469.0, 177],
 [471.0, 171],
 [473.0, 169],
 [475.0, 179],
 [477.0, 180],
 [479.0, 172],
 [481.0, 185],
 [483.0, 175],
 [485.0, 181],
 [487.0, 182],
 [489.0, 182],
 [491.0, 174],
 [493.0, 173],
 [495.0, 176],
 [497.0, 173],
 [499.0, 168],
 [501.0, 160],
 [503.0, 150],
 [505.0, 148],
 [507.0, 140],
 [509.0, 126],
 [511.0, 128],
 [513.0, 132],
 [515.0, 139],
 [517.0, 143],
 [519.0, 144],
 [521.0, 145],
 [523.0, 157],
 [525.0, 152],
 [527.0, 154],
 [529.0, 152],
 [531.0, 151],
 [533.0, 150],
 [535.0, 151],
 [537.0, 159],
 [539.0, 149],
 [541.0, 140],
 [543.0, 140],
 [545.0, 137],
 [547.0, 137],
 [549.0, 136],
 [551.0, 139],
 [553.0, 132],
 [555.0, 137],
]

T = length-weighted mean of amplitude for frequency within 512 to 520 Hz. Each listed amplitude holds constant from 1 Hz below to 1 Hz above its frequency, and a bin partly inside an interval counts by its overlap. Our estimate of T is 140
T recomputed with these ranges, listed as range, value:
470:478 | 175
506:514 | 132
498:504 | 159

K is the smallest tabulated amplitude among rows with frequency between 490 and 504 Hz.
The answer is 150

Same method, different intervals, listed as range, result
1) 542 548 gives 137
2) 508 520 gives 126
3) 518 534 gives 144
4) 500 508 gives 140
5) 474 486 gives 172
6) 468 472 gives 171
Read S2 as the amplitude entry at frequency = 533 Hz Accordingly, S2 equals 150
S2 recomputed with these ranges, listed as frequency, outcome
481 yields 185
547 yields 137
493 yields 173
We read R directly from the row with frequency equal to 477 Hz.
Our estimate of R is 180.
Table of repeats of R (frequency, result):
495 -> 176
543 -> 140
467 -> 172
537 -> 159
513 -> 132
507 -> 140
